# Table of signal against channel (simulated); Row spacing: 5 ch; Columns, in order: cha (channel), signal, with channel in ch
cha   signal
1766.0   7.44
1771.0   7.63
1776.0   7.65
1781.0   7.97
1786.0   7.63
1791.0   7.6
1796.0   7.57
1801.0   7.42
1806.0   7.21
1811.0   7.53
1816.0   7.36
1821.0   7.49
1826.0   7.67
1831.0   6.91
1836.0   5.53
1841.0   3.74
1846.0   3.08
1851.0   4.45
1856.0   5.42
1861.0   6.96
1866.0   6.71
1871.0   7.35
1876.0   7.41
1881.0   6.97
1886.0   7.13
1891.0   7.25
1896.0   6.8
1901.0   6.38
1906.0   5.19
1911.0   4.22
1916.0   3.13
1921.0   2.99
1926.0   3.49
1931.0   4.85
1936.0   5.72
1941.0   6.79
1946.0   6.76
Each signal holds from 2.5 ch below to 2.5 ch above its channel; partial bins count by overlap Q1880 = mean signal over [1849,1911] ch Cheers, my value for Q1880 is 6.43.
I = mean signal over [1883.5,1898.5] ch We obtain 7.06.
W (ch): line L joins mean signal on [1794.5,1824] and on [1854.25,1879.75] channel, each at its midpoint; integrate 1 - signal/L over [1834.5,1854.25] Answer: 8.1 ch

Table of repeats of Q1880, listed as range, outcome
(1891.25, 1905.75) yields 6.48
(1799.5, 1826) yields 7.43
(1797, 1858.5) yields 6.19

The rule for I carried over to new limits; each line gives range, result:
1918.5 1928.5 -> 3.24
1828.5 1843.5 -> 5.39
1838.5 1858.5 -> 4.17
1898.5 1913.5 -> 5.26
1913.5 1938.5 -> 4.04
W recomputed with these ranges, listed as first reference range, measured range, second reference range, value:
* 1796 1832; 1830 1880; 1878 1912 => 8.0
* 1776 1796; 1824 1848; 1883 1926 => 4.8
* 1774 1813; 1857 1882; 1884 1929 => -4.4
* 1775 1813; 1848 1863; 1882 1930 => 1.9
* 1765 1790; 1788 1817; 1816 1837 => -0.4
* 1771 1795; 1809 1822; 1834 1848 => -4.1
